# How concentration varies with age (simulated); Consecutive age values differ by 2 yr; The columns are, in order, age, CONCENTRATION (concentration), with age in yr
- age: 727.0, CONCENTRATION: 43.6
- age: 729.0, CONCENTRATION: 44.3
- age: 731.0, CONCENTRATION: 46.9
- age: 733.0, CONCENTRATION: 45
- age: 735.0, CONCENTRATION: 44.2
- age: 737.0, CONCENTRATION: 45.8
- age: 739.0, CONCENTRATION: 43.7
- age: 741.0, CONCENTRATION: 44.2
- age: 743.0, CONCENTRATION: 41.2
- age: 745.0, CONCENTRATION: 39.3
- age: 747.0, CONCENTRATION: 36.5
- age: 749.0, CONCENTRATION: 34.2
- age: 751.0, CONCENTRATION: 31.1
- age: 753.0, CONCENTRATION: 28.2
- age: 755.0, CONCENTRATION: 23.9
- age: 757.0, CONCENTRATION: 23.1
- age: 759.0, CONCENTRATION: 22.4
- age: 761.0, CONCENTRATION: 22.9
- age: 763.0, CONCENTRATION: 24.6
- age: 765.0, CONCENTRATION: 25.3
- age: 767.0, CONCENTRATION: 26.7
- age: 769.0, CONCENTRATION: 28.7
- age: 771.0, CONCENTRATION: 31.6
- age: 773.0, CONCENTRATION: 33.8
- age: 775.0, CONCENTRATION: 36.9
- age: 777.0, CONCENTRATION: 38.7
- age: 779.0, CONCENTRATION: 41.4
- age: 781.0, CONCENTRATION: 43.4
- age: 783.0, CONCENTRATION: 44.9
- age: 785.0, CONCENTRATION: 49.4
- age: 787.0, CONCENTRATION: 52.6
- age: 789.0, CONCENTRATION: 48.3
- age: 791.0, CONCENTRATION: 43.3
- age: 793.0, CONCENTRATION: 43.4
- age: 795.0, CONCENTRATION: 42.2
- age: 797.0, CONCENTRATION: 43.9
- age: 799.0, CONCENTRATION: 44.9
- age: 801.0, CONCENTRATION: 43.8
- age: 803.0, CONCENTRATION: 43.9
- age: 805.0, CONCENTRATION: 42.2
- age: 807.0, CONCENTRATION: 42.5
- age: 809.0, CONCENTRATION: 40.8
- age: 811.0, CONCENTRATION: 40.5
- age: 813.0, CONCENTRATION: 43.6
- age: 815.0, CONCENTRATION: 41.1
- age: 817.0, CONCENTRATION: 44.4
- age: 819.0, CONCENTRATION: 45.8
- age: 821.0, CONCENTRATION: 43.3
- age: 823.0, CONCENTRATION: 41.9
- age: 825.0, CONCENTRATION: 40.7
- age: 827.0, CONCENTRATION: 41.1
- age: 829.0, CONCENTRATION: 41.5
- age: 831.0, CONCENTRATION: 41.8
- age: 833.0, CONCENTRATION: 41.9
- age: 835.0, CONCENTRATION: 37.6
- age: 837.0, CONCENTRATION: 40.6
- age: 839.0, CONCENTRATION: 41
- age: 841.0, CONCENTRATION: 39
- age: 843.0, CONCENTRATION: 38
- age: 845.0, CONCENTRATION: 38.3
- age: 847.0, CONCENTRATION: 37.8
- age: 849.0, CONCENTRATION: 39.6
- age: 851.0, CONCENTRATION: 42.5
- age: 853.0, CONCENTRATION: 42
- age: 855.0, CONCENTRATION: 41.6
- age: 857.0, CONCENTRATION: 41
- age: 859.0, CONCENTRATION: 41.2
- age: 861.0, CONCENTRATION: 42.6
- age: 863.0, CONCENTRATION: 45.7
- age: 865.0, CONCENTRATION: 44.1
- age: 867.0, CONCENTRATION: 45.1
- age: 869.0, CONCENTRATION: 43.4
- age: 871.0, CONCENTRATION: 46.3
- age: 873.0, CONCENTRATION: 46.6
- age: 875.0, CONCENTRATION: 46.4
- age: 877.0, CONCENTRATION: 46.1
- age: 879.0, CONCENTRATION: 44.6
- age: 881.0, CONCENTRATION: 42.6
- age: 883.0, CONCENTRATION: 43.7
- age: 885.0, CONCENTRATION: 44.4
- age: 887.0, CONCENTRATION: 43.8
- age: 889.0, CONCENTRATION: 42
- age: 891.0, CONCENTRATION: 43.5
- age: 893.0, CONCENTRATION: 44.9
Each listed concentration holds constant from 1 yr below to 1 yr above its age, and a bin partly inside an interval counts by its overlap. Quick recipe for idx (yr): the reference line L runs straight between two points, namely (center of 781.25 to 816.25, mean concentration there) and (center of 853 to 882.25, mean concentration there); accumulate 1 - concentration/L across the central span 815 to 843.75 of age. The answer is 1.8 yr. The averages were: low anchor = 44.2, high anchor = 44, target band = 41.3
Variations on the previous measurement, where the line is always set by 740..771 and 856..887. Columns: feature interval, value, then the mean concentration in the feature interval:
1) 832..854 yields 0.50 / 39.8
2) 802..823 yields -3.21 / 42.8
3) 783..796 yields -4.60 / 46.4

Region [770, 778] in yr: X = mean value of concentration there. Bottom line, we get 35.2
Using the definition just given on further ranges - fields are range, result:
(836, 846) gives 39.4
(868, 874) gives 45.4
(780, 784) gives 44.1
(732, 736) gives 44.6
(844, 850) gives 38.6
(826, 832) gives 41.5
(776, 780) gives 40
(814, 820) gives 43.8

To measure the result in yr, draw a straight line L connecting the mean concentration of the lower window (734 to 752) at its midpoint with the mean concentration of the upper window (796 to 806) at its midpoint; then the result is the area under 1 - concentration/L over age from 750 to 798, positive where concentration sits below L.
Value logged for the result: 7.68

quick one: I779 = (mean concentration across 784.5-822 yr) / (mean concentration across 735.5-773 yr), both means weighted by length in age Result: 1.4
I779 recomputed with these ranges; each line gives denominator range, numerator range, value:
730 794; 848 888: 1.18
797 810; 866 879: 1.06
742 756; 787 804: 1.34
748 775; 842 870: 1.50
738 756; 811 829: 1.19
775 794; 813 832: 0.95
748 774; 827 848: 1.45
